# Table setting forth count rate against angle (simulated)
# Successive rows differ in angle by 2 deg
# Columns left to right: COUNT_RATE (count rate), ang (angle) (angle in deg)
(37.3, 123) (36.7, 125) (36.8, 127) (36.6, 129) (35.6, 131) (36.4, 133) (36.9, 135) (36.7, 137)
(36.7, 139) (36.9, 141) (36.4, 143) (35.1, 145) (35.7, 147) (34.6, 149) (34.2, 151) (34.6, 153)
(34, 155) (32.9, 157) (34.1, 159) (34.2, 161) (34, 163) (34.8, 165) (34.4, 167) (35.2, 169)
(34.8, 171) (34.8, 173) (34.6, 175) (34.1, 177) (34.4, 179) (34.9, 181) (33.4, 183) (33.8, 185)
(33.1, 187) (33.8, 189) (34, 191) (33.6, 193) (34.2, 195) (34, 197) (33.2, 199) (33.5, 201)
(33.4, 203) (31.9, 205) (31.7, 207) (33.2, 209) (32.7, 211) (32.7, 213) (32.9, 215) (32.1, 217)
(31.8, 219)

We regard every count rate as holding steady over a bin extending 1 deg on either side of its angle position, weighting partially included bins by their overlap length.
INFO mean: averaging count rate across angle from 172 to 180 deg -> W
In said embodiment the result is 34.5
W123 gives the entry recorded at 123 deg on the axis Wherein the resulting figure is 37.3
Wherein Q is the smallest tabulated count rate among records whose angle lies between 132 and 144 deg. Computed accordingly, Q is 36.4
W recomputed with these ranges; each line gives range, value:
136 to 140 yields 36.7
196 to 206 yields 33.2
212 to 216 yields 32.8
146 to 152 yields 34.8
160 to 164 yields 34.1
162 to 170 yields 34.6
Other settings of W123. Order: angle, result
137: 36.7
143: 36.4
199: 33.2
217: 32.1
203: 33.4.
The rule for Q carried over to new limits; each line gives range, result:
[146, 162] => 32.9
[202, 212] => 31.7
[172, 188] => 33.1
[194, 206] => 31.9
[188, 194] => 33.6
